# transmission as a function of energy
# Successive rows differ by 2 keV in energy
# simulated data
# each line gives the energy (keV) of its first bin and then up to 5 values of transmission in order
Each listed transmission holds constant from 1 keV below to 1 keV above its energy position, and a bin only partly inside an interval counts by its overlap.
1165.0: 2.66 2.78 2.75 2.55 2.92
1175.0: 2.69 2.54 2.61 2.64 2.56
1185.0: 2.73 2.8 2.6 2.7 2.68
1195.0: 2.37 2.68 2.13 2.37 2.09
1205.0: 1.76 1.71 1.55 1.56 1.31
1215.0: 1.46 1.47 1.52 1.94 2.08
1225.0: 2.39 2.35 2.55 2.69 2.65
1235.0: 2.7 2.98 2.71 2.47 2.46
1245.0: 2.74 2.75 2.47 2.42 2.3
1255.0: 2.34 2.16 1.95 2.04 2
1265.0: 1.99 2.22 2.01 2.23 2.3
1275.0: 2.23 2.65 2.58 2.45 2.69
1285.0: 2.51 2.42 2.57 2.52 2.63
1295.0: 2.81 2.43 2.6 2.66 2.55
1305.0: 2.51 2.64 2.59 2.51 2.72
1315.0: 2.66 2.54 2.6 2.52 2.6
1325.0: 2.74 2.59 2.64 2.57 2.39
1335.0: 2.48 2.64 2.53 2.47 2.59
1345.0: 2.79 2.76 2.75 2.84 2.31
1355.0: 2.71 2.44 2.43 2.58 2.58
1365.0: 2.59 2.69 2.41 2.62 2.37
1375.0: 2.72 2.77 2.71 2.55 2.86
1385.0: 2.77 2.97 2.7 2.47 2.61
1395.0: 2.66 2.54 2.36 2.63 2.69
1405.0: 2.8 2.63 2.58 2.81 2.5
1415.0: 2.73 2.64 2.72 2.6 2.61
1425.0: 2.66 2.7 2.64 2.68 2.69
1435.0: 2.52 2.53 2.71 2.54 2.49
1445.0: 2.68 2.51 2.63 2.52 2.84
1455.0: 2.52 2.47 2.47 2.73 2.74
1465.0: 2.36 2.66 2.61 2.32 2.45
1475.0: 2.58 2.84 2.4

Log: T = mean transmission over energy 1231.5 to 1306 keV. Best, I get 2.45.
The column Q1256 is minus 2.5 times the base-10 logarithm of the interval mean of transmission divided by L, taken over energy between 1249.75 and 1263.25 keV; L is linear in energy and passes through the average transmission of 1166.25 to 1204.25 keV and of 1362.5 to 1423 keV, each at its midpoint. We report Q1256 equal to 0.189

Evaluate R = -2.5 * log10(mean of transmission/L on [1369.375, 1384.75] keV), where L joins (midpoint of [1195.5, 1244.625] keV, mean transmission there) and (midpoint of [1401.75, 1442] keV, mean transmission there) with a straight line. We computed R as -0.05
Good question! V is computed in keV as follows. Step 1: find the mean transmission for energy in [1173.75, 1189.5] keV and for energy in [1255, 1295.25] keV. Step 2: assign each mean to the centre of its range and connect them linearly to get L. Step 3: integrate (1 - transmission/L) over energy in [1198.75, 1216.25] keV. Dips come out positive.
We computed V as 5.6 keV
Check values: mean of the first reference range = 2.65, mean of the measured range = 1.75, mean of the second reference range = 2.34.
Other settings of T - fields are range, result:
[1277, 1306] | 2.57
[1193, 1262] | 2.22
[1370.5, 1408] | 2.65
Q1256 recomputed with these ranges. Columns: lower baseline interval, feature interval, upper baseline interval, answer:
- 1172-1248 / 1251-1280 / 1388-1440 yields 0.09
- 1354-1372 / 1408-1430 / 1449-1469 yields -0.03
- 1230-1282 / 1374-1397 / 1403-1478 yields -0.06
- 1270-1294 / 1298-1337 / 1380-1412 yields -0.02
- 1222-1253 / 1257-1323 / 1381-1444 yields 0.06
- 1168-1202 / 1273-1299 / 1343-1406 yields 0.04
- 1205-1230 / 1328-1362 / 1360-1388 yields -0.04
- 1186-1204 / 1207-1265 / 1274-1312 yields 0.15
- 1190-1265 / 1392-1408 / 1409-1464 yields -0.03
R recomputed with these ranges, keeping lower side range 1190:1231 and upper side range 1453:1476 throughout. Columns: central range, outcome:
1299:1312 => -0.15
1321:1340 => -0.13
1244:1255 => -0.18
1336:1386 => -0.12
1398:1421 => -0.09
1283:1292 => -0.15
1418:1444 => -0.06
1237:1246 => -0.24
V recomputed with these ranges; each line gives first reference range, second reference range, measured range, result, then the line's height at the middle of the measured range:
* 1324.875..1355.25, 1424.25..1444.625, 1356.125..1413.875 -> -0.2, 2.61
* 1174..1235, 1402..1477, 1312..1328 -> -1.3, 2.43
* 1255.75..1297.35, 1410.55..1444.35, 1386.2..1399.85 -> -0.2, 2.57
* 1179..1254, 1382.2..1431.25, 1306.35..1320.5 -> -0.7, 2.49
